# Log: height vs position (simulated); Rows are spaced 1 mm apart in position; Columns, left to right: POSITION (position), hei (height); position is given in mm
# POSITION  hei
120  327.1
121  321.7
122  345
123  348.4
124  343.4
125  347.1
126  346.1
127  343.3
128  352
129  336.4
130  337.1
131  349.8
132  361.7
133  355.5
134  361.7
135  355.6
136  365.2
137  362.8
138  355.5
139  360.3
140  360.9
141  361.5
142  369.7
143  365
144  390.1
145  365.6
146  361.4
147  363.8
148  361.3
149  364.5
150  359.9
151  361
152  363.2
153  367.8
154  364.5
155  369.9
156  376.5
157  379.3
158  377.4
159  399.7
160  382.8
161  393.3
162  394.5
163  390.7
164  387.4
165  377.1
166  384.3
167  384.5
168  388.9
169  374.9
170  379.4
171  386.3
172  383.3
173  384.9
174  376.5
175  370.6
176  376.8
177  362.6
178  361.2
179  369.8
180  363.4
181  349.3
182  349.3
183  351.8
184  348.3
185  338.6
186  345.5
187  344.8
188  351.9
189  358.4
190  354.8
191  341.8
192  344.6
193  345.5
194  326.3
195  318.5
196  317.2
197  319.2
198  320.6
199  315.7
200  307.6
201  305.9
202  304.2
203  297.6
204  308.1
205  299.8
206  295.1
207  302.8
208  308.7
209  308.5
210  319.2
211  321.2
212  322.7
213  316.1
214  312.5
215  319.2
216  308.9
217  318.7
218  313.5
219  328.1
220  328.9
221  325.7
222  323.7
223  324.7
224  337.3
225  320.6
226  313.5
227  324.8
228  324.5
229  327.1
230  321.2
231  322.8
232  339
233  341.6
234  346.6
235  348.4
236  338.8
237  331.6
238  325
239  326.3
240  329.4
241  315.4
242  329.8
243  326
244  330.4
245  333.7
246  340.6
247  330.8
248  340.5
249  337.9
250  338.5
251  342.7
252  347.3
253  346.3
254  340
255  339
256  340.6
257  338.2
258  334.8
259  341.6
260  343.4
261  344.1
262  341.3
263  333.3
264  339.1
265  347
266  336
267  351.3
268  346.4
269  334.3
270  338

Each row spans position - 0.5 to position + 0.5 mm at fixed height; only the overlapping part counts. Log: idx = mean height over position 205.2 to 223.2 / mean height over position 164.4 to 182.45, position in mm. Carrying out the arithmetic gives 0.8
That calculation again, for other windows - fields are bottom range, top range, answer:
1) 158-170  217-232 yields 0.84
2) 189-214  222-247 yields 1.04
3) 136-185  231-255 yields 0.90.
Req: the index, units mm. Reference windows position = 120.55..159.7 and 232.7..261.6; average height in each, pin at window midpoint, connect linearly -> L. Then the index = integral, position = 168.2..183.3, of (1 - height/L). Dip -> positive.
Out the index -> -0.8 mm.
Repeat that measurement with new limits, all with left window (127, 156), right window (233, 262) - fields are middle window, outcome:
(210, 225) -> 1.0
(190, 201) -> 0.7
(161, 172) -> -0.9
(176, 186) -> -0.1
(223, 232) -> 0.4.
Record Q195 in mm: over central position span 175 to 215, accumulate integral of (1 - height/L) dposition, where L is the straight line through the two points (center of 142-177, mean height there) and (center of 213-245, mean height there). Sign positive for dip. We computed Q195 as 2.3 mm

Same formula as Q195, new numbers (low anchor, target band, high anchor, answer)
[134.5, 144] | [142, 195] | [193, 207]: -4.5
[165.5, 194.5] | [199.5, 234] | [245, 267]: 3.3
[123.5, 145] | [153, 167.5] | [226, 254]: -1.3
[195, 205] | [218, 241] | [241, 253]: -0.2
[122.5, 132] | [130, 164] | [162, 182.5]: -0.9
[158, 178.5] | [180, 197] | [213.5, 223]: 0.7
